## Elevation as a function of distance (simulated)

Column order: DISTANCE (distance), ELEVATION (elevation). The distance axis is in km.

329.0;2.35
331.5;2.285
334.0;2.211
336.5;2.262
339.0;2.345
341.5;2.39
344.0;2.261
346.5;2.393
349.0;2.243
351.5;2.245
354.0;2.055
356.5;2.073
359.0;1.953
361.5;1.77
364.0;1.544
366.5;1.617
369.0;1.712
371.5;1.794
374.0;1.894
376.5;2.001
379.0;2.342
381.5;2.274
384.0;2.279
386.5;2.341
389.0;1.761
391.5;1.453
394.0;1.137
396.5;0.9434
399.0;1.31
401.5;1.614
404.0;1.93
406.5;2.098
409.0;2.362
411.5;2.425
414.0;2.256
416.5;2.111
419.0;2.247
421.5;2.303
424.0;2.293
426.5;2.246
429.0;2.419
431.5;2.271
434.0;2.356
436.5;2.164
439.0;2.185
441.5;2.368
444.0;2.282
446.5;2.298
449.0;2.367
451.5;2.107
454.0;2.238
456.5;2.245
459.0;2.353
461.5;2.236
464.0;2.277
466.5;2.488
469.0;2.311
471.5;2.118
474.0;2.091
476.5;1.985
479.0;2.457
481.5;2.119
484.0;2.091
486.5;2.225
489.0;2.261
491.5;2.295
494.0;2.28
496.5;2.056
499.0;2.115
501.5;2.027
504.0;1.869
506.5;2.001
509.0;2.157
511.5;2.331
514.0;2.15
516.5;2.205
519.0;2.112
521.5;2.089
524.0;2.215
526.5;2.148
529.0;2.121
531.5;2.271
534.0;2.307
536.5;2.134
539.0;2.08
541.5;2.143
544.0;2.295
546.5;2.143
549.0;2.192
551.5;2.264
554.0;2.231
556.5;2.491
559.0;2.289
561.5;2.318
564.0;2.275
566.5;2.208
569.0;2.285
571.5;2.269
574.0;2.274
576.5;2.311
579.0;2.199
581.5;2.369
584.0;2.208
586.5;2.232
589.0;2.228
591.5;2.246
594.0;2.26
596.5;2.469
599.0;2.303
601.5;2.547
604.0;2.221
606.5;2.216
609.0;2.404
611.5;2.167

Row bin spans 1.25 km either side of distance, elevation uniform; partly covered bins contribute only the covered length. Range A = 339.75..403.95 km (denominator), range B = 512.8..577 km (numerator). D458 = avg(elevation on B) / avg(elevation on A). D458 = 1.2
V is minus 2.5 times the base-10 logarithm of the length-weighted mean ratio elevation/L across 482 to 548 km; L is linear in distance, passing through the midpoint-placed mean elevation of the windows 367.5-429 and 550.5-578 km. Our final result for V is 0.02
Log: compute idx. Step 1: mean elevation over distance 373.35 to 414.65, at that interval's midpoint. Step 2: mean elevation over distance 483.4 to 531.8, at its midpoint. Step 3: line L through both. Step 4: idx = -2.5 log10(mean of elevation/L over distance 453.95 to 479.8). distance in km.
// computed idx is -0.10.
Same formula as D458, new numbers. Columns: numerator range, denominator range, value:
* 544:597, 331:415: 1.15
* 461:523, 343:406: 1.16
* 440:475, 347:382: 1.15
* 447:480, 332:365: 1.05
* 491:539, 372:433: 1.07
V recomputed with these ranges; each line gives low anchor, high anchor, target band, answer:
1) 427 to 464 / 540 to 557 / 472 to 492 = 0.039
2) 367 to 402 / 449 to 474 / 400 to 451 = -0.097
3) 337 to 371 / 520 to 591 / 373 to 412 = 0.113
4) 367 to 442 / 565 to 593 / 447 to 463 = -0.085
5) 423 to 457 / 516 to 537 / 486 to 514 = 0.031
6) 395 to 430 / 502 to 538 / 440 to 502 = -0.068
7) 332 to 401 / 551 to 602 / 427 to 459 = -0.101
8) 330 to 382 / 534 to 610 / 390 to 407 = 0.392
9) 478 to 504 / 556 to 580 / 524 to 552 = 0.026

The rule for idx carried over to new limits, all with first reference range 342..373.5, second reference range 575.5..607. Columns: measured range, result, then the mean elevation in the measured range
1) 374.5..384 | -0.09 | 2.19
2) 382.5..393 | 0.04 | 1.95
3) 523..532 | 0.01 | 2.18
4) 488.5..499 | -0.02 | 2.21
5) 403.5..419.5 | -0.08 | 2.21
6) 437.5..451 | -0.09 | 2.29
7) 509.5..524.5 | 0.01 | 2.18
